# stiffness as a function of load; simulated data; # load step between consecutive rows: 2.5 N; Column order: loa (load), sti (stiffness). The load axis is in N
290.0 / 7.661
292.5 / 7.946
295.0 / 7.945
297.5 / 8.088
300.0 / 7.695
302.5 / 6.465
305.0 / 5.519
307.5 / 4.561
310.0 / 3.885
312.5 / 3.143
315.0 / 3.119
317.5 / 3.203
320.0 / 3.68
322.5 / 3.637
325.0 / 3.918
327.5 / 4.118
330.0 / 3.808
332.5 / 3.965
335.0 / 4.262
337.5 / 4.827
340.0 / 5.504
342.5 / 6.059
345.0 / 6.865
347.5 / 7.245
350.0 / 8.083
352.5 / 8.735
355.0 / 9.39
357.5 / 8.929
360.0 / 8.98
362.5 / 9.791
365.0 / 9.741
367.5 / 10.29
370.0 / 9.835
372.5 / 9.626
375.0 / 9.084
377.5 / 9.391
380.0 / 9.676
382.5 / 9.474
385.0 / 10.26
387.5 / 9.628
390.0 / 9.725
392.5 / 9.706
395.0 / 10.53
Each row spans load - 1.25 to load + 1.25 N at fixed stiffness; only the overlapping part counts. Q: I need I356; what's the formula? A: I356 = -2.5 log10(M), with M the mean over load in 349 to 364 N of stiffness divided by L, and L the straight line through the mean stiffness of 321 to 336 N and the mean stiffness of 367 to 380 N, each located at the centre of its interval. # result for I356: -0.21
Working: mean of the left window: 3.94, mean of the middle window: 9.01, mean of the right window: 9.61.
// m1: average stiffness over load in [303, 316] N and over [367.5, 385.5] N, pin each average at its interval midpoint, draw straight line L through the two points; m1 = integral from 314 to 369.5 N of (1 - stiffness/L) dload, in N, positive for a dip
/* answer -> 5.8 N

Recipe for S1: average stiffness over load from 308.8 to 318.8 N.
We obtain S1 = 3.34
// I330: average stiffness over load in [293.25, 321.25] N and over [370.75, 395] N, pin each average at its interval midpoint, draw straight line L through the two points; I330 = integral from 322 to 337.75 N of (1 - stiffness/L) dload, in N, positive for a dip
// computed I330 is 6.1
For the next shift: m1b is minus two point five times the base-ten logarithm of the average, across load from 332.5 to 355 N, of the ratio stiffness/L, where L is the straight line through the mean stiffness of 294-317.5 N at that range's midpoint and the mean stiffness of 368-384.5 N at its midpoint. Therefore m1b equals 0.20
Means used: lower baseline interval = 5.45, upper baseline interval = 9.58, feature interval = 6.47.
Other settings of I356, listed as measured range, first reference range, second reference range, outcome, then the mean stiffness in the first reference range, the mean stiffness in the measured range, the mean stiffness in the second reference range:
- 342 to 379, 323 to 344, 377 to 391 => -0.216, 4.55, 8.86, 9.71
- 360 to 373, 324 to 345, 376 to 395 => -0.239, 4.7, 9.79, 9.74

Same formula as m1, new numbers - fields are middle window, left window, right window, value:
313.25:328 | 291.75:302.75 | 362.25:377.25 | 8.5 N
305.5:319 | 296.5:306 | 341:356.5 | 6.5 N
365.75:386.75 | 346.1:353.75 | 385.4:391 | -1.1 N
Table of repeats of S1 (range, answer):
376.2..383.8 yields 9.52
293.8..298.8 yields 8.01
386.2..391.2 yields 9.68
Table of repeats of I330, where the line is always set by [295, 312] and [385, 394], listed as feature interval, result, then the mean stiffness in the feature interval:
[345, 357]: -0.17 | 8.24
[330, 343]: 4.77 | 4.75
